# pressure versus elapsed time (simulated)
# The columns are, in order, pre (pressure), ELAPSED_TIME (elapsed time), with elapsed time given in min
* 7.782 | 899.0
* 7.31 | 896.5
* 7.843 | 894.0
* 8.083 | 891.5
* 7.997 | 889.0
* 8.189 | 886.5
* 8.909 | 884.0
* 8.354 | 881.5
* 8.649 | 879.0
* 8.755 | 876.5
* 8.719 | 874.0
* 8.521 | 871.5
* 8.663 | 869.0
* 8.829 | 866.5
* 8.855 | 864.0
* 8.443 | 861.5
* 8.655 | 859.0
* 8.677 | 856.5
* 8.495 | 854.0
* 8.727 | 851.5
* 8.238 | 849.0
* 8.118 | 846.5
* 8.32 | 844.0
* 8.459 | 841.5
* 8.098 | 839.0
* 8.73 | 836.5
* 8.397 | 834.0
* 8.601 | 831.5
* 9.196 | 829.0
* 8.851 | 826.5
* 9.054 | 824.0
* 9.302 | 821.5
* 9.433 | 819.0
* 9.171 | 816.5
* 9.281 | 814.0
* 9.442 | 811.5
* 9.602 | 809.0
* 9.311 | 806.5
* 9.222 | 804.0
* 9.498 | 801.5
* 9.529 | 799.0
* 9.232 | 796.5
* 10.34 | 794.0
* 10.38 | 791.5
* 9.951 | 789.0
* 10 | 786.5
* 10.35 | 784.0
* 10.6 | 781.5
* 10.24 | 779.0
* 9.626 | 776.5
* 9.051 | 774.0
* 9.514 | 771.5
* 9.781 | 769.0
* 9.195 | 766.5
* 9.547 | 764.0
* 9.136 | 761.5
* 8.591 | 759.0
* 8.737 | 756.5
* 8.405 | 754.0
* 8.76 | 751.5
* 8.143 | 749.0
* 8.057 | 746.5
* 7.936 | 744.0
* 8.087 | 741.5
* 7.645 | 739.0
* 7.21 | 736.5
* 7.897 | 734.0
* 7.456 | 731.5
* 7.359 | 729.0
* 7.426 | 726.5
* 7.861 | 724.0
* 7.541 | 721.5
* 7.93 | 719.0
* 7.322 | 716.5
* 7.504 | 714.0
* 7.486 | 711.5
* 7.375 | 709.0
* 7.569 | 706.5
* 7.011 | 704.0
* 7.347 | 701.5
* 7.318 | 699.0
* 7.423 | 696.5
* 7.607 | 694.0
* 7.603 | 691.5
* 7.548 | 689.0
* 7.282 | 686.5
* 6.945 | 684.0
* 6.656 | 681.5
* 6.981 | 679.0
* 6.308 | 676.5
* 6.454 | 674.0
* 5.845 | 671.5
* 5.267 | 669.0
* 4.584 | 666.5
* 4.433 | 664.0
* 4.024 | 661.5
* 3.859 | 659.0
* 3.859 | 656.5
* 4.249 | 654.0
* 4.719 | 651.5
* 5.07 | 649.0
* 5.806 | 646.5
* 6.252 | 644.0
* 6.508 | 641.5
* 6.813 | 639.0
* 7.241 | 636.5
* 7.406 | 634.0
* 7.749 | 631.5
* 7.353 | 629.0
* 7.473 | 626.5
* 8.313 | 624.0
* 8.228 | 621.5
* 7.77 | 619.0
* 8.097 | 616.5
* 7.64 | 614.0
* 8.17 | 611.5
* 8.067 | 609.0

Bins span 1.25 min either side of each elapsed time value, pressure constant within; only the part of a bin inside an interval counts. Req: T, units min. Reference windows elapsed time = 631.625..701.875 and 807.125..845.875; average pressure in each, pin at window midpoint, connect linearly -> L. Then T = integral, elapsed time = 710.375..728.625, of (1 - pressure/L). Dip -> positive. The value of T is -1.3 min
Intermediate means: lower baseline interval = 6.13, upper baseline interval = 8.92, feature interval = 7.57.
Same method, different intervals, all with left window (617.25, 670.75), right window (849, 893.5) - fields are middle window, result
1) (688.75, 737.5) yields -4.8 min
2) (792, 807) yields -3.5 min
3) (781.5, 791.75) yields -3.5 min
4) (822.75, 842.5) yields -1.4 min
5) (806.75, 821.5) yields -2.7 min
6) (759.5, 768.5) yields -2.3 min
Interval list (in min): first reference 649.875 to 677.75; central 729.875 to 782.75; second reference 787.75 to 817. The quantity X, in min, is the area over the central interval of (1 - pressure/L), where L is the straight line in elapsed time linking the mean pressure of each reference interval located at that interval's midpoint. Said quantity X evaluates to -4.56 min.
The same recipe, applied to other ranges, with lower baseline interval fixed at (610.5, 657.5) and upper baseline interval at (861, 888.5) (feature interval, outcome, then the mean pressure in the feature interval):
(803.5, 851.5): -3.66 min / 8.88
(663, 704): 3.11 min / 6.63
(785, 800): -3.63 min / 9.92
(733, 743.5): -0.20 min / 7.72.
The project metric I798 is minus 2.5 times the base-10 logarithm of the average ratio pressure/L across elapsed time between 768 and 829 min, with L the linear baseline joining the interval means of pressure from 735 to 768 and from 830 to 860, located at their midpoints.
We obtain -0.14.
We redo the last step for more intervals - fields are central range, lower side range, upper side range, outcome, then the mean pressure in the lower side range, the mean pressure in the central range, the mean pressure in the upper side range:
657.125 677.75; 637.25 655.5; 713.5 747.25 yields 0.22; 5.65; 5.06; 7.66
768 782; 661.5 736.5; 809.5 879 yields -0.23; 6.97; 9.76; 8.75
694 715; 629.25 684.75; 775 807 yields -0.02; 5.79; 7.39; 9.87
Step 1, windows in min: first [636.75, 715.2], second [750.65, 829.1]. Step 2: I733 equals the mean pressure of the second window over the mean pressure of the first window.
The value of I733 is 1.5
